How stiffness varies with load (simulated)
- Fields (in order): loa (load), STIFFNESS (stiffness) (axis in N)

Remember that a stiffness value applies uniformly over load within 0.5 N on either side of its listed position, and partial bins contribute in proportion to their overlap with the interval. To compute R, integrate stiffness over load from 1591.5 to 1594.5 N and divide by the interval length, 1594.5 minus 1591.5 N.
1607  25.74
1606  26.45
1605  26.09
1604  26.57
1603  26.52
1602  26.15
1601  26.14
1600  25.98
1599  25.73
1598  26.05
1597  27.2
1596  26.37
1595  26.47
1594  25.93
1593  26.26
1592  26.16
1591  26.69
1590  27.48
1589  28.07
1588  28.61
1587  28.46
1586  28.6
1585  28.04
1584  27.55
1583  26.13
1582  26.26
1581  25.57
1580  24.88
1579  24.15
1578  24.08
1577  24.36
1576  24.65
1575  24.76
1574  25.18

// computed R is 26.1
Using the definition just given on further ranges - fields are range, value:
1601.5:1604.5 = 26.4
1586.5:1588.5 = 28.5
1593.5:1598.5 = 26.4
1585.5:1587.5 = 28.5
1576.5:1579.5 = 24.2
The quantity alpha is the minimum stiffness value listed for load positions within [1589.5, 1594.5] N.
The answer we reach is 25.93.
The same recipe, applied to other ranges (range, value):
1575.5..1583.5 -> 24.08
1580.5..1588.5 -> 25.57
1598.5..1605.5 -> 25.73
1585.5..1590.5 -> 27.48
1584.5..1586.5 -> 28.04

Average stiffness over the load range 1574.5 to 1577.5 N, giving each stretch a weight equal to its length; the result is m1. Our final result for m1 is 24.6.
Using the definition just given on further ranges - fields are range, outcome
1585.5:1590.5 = 28.2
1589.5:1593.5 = 26.6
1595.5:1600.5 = 26.3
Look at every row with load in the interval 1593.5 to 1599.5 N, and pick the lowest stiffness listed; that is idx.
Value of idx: 25.73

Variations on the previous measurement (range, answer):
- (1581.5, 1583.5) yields 26.13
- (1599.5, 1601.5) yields 25.98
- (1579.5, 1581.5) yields 24.88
